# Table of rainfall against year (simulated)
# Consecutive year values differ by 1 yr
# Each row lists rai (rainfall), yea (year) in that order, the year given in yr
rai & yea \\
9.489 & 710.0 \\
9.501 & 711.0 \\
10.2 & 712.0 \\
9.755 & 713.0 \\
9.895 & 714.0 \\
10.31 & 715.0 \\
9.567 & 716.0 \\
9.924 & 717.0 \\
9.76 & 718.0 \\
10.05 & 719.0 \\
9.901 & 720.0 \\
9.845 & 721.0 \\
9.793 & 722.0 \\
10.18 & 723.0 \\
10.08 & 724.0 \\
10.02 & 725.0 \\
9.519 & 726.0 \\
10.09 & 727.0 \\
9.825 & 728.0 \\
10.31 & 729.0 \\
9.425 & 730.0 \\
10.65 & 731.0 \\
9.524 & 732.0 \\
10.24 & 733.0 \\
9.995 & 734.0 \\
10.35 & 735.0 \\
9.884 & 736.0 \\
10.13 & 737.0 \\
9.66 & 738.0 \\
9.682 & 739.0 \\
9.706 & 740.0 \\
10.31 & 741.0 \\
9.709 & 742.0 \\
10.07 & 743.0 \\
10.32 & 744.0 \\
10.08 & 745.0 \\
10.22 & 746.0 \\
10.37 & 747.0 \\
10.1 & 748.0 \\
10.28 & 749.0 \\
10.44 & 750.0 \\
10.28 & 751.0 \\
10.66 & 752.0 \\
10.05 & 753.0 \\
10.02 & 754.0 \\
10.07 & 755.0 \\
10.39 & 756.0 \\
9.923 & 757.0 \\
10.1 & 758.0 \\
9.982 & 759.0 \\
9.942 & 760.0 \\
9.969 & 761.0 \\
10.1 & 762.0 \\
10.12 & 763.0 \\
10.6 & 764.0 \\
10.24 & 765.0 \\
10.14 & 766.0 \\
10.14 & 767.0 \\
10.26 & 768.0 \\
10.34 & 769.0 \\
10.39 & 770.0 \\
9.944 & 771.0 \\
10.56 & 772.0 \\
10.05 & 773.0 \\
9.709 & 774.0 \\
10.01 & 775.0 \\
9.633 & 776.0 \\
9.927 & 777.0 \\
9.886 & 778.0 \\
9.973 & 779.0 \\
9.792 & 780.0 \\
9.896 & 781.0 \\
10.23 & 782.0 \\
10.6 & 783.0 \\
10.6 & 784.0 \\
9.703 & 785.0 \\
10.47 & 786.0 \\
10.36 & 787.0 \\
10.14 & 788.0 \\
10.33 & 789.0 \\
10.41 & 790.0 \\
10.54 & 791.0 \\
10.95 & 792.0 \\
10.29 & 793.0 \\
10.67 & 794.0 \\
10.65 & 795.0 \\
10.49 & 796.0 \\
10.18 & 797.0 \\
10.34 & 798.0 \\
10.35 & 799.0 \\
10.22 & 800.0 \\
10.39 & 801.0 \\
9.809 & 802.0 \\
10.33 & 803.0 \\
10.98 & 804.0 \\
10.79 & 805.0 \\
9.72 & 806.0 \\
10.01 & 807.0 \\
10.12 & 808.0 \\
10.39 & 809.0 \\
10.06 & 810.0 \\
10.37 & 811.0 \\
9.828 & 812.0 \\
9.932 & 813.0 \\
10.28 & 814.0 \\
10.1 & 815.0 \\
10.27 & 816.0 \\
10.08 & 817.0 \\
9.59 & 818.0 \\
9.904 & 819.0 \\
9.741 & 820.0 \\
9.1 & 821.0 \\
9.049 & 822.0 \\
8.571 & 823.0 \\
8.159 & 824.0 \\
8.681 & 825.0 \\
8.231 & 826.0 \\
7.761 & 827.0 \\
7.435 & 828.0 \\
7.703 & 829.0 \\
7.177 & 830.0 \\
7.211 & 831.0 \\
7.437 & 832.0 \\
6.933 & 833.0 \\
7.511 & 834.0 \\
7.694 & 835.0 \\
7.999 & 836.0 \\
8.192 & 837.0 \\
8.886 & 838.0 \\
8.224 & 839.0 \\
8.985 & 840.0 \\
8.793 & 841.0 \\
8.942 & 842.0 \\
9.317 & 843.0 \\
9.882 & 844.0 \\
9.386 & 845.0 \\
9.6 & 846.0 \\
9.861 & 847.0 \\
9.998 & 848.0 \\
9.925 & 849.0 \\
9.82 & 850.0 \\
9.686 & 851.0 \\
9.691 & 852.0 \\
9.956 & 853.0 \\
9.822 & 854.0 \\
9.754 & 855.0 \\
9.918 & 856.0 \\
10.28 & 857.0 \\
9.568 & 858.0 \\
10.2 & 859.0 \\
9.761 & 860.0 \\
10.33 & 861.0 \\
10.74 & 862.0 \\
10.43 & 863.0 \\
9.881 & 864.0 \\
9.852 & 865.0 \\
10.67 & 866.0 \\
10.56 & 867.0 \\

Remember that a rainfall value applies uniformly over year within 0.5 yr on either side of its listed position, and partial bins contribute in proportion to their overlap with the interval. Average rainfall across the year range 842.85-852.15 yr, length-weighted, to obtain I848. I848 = 9.73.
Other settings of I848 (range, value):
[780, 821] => 10.2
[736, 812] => 10.2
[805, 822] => 9.97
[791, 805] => 10.5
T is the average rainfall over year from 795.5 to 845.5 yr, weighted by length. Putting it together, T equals 9.23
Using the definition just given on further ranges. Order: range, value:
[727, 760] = 10.1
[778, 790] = 10.2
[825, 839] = 7.76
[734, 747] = 10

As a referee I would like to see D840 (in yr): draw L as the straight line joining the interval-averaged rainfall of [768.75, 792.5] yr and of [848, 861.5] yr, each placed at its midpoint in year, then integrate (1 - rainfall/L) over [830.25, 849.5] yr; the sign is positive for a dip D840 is 2.5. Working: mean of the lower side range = 10.2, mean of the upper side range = 9.9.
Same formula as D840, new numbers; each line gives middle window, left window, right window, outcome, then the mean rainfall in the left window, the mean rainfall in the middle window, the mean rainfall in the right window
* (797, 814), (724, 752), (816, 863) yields -1.5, 10.1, 10.2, 9.06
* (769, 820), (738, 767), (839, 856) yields -1.7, 10.1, 10.2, 9.56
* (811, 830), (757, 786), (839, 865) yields 1.5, 10.1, 9.12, 9.75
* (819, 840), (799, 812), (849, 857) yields 4.0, 10.3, 8.15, 9.84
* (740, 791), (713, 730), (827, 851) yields -4.0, 9.92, 10.2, 8.57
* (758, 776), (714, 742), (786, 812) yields 0.1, 9.95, 10.1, 10.3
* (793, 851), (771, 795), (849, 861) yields 4.0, 10.2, 9.35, 9.88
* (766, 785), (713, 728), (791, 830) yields -0.5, 9.91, 10.1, 9.75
